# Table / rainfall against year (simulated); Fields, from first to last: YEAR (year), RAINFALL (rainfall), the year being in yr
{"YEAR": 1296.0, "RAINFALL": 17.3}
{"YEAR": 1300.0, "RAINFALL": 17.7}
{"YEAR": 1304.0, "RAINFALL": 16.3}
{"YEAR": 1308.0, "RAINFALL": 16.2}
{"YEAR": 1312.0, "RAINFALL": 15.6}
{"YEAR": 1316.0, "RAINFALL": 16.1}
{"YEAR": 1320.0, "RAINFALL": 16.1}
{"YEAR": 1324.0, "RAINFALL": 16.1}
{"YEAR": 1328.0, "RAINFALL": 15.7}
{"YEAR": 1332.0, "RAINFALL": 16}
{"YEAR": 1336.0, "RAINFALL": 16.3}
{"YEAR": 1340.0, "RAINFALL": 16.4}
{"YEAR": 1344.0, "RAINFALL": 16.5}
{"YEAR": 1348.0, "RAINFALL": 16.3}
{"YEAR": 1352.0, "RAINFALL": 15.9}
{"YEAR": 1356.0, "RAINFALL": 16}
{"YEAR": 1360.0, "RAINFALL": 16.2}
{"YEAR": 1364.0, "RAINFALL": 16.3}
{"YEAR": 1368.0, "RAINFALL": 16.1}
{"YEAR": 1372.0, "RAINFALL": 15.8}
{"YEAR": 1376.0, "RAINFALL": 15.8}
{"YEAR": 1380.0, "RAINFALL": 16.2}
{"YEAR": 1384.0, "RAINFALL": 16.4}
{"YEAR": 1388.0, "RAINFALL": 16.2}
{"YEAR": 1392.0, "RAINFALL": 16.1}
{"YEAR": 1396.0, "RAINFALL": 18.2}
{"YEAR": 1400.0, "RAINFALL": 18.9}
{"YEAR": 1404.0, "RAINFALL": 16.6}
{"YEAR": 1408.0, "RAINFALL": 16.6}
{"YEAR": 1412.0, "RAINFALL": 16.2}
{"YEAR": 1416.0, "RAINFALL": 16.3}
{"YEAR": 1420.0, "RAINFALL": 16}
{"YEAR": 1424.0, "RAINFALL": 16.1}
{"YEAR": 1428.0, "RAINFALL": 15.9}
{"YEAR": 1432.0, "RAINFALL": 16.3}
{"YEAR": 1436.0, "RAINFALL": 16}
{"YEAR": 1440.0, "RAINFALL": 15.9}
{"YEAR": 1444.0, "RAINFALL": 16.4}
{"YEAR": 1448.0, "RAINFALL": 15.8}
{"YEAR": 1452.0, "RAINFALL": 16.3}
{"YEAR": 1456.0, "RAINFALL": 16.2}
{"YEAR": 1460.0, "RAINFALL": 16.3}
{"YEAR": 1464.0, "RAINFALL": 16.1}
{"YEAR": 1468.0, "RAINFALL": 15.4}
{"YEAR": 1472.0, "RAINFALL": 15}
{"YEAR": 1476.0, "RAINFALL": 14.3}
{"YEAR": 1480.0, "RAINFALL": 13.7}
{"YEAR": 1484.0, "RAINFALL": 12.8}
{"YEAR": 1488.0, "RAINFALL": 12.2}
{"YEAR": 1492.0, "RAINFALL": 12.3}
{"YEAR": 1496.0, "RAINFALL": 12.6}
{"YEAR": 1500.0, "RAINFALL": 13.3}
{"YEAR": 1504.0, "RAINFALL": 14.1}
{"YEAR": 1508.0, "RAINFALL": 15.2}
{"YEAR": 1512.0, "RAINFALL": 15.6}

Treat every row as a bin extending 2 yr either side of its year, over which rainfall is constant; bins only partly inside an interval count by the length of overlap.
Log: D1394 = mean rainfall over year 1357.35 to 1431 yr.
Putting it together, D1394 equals 16.4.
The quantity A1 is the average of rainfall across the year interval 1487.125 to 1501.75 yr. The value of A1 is 12.6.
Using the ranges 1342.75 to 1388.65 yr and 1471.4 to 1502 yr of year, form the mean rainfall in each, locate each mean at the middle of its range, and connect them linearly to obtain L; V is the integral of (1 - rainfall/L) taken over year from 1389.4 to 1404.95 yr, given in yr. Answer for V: -2.1 yr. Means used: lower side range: 16.1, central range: 17.5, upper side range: 13.2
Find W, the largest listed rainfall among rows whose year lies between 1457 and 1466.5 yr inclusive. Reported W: 16.3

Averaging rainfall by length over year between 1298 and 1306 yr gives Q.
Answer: 17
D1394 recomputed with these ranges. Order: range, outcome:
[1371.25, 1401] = 16.7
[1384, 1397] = 16.7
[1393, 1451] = 16.5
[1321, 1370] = 16.1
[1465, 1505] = 13.6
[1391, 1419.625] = 17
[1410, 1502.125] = 15.1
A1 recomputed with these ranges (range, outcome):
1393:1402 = 18.3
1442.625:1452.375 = 16.1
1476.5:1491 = 13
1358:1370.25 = 16.2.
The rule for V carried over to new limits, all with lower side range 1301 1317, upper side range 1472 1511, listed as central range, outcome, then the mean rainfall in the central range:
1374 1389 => -1.03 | 16.1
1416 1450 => -4.01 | 16.1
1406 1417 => -1.27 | 16.4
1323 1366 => -1.42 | 16.2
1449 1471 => -3.18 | 16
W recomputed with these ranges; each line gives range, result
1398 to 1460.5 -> 18.9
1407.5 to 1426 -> 16.6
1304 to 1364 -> 16.5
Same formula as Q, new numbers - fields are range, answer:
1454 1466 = 16.2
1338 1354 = 16.3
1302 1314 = 16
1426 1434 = 16.1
